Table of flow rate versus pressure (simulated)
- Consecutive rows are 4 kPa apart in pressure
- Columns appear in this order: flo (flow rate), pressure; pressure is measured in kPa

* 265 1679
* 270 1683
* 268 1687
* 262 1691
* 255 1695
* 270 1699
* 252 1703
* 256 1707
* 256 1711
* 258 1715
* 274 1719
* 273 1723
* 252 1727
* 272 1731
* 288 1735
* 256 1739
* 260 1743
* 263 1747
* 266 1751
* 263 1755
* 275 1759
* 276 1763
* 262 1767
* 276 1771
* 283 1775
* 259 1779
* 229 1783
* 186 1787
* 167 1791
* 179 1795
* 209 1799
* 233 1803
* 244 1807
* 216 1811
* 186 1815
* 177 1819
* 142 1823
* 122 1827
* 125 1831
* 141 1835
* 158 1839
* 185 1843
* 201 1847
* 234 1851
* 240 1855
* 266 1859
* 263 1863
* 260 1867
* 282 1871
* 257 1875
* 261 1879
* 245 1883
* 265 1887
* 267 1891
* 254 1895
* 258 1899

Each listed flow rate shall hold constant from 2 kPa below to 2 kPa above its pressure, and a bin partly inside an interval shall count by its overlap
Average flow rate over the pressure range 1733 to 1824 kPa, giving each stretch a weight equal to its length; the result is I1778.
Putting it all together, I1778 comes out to 236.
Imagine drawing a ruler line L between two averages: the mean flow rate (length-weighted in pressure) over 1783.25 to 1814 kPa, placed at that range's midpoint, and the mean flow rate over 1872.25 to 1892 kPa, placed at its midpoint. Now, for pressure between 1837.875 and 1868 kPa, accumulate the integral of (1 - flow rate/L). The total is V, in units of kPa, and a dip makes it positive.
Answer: 1.83 kPa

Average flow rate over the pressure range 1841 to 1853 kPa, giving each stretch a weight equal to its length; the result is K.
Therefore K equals 207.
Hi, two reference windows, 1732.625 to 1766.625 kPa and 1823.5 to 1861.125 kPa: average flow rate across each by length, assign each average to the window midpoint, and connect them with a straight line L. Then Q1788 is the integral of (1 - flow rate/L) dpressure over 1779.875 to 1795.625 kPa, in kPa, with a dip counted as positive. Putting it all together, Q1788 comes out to 2.6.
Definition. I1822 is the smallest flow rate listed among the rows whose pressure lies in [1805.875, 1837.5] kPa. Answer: 122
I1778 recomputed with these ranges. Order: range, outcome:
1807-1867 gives 194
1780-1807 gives 206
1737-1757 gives 262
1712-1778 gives 268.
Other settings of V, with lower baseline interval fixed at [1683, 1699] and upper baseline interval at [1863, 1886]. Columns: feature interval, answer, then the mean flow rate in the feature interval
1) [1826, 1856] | 9.9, 175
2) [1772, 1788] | 1.1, 245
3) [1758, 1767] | -0.3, 273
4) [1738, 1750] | 0.1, 260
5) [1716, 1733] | -0.2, 267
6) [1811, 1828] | 6.2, 166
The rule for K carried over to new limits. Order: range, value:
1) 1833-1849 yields 171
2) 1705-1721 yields 261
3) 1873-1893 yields 259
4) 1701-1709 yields 254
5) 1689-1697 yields 258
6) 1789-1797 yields 173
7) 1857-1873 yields 268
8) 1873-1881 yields 259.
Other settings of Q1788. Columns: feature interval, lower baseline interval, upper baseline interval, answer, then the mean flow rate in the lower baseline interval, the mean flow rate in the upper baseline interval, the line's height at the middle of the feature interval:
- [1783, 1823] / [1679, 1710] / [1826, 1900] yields 6.8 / 262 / 226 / 239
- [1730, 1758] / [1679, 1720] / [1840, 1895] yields -1.0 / 262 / 247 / 258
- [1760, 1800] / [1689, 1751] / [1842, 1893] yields 3.6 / 263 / 249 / 258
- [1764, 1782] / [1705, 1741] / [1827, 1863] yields -2.5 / 265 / 194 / 236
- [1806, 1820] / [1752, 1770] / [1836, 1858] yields 1.5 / 269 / 204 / 230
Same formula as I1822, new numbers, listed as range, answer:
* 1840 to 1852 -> 185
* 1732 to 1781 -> 256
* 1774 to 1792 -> 167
